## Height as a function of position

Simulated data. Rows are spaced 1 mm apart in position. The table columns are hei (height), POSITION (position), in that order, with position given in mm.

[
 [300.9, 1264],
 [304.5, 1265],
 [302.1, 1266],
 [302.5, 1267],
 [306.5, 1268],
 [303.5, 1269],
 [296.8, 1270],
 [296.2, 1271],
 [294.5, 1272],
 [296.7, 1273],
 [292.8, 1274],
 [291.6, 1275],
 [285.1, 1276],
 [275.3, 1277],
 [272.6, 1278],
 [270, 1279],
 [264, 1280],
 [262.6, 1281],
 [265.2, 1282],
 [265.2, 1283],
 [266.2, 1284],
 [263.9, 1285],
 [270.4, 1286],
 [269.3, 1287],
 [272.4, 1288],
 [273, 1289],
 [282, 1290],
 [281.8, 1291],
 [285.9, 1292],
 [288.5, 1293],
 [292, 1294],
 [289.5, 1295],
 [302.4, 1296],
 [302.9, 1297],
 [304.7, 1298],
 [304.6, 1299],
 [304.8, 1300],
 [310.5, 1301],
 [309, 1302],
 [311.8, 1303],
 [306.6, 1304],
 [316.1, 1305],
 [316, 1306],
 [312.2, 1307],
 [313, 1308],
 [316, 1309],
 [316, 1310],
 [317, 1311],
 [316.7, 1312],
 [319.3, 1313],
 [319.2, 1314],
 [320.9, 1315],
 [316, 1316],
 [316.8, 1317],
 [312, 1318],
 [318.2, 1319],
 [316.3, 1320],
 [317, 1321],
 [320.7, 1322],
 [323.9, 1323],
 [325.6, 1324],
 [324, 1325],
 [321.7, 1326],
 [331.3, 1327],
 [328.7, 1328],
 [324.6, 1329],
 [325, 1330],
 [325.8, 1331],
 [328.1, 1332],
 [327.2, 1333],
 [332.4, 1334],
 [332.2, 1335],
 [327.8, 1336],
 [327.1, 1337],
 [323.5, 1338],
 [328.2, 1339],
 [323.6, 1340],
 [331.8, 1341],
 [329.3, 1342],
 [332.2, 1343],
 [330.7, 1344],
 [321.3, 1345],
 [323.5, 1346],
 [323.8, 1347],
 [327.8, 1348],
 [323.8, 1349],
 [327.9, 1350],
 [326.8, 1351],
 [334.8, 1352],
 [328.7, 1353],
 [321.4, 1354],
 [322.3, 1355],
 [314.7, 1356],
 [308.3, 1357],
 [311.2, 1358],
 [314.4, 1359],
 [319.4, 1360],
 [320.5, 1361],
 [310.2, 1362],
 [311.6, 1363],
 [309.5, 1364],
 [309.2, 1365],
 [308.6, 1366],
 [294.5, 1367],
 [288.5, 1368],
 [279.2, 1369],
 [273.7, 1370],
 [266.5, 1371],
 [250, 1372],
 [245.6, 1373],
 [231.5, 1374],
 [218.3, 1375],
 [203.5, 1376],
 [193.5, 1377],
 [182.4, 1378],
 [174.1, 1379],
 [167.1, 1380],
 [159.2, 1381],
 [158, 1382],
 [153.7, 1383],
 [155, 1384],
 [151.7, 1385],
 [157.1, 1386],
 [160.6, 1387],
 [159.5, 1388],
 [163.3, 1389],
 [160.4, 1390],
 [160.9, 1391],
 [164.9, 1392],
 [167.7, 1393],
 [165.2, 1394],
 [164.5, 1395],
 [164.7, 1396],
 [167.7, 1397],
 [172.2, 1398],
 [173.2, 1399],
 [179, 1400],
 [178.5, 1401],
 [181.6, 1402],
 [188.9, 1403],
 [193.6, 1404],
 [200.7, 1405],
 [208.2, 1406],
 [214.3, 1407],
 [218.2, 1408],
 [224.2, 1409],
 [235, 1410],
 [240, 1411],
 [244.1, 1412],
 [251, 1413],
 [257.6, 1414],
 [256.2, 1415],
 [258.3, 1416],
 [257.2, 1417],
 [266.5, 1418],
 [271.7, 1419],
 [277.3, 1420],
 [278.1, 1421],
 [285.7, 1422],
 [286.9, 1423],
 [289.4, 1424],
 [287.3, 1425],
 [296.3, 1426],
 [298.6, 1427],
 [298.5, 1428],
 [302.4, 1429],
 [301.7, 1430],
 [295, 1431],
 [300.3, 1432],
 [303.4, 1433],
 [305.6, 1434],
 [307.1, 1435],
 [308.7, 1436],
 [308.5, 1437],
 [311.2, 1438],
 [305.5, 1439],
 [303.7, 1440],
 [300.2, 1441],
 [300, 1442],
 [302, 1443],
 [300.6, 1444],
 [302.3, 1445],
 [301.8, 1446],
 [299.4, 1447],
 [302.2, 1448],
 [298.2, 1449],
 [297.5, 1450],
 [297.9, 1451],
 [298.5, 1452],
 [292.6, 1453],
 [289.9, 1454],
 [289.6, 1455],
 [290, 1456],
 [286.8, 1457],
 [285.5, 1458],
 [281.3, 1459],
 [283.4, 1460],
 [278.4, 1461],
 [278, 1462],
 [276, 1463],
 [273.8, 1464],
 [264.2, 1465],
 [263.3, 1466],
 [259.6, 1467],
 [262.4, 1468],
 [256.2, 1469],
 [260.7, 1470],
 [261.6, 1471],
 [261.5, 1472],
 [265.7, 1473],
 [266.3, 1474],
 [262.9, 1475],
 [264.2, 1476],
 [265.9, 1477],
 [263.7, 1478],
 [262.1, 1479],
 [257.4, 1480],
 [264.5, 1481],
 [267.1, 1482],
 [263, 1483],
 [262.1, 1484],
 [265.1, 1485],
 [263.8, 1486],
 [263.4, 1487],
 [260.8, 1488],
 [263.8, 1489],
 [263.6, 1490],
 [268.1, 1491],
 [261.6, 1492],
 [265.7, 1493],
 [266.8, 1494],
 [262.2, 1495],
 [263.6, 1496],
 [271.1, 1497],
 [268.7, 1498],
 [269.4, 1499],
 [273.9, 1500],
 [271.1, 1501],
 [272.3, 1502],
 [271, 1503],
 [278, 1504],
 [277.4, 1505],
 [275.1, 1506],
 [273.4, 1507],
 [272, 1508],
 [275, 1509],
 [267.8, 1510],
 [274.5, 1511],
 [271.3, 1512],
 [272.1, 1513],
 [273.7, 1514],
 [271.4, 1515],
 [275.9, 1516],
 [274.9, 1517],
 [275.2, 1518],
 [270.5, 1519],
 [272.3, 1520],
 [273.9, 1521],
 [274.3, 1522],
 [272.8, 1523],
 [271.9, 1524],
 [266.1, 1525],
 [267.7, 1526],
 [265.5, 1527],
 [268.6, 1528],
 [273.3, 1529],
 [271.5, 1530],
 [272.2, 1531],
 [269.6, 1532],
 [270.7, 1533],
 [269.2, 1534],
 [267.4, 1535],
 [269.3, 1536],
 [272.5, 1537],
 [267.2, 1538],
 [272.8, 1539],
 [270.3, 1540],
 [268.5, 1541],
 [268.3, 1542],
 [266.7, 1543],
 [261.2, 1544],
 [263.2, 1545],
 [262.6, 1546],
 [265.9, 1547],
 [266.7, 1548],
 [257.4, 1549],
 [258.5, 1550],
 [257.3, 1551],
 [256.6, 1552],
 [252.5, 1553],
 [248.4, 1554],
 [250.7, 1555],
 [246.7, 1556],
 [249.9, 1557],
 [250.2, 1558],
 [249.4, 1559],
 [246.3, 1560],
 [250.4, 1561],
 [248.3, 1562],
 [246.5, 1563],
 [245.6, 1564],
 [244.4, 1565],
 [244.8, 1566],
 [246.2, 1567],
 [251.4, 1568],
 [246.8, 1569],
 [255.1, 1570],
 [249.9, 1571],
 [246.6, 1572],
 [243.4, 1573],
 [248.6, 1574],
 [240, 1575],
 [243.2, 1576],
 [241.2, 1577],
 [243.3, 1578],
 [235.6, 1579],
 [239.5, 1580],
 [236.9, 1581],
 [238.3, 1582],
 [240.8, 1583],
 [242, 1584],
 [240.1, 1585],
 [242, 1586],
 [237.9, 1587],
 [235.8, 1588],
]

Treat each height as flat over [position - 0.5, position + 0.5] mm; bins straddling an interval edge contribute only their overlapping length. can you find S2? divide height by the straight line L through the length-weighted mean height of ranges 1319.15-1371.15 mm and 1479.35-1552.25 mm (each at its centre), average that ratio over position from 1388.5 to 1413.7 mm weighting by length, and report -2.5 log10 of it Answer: 0.49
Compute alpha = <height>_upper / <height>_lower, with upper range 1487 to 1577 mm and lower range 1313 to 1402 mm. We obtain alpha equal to 0.97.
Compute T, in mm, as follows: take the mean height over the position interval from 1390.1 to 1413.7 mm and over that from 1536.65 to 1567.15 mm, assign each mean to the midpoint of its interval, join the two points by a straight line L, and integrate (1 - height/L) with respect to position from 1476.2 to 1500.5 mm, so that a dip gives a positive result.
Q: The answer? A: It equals -3.7 mm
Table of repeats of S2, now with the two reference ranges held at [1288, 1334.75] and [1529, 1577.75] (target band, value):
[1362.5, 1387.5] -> 0.309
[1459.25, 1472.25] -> 0.035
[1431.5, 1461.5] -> -0.062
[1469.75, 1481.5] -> 0.046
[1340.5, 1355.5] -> -0.081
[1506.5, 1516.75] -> -0.027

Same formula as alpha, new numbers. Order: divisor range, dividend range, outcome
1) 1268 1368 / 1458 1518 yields 0.87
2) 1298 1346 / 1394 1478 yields 0.83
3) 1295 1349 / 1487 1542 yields 0.85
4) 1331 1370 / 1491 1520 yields 0.85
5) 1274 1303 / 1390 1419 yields 0.73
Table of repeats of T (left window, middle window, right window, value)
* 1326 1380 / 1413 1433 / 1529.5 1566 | 0.3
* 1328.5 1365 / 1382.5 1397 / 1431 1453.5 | 7.1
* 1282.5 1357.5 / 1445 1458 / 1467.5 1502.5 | -1.0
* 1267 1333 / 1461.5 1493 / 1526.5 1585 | 0.6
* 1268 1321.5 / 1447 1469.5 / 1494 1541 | -0.4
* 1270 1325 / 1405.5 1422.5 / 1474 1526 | 1.9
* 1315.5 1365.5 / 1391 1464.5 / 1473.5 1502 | 6.6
